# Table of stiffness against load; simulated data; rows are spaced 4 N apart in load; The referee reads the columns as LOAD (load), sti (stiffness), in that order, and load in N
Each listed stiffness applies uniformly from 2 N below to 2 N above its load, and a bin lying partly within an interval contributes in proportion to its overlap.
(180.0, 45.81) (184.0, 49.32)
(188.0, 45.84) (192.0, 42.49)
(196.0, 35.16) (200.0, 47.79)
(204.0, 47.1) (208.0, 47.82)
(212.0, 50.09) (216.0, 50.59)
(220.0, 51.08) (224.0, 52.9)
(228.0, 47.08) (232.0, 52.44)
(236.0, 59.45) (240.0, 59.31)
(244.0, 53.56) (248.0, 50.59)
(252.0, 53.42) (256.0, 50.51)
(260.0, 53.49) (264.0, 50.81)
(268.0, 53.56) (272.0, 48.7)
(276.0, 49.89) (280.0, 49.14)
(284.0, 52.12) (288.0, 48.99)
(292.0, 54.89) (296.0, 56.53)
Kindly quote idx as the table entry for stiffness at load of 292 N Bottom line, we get 54.89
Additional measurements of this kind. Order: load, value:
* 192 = 42.49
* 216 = 50.59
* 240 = 59.31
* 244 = 53.56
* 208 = 47.82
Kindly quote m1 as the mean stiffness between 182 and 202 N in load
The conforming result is 44.1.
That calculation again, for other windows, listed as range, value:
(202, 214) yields 48.3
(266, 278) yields 50.7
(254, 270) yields 52.1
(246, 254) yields 52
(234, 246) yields 57.4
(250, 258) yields 52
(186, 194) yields 44.2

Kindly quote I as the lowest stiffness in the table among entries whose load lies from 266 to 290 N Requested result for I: 48.7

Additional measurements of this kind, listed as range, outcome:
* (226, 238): 47.08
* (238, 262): 50.51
